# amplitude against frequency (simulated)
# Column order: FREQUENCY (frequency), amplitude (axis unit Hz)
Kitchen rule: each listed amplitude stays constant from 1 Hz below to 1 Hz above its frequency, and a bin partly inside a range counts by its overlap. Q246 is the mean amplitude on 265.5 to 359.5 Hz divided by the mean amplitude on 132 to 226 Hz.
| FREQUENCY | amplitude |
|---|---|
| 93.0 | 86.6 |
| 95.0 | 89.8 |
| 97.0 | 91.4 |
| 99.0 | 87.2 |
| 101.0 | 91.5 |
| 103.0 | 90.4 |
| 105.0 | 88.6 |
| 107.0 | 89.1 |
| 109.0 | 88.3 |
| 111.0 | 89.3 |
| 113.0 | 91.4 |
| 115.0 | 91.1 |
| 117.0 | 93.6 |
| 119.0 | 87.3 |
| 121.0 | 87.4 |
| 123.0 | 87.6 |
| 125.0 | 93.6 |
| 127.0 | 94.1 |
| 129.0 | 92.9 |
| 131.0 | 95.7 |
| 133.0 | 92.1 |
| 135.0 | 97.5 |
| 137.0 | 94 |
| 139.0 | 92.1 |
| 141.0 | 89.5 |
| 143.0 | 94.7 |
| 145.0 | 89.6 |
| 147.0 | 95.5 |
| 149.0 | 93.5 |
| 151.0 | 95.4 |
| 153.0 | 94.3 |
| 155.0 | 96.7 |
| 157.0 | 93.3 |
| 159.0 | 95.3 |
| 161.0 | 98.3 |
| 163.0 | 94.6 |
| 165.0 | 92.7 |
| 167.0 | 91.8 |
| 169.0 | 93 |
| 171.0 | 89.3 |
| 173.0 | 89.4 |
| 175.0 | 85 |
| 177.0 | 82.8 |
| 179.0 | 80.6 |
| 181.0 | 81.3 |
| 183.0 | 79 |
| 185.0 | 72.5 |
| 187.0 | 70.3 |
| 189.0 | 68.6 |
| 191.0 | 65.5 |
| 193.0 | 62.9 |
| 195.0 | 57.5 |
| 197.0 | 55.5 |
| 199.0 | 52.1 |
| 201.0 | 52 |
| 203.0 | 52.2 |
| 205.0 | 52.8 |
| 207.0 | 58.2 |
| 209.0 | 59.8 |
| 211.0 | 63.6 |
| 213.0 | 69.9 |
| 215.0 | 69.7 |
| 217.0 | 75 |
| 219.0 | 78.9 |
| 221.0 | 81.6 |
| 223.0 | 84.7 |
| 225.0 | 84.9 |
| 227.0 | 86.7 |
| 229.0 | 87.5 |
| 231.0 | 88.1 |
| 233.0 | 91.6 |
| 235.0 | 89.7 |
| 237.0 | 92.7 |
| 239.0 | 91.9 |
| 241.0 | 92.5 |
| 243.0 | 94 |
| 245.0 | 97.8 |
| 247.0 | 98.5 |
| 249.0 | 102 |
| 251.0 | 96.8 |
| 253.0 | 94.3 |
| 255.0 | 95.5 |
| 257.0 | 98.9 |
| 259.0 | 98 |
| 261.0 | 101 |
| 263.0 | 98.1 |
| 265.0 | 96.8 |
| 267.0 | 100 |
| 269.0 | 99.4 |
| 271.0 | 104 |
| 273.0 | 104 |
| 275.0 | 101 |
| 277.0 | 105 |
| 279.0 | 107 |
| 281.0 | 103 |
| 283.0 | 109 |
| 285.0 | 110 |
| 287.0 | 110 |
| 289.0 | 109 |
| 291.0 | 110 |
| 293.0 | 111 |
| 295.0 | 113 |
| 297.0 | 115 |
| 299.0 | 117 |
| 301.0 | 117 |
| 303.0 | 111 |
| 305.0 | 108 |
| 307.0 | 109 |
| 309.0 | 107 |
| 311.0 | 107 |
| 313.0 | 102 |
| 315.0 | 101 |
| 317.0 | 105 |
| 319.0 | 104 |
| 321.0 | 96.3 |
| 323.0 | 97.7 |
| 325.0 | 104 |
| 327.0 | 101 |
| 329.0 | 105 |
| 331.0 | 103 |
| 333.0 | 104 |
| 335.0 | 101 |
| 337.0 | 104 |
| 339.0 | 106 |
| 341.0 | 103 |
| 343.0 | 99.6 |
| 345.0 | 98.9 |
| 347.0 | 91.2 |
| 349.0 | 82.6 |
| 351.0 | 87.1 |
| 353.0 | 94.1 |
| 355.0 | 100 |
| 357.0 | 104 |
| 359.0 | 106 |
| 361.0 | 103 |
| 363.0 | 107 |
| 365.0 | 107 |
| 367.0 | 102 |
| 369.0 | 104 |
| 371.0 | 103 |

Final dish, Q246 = 1.3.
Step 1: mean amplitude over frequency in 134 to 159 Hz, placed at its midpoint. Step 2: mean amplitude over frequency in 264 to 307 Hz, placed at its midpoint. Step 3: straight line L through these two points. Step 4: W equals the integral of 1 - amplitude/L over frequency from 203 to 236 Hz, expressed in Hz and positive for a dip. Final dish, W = 8.34 Hz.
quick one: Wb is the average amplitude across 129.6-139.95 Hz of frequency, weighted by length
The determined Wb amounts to 94.2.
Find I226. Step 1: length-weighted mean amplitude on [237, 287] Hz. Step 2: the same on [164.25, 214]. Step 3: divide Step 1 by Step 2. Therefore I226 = 1.4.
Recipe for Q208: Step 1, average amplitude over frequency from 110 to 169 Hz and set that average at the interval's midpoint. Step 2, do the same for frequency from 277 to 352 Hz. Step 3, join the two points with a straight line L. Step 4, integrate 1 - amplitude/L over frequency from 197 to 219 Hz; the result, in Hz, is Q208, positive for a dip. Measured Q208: 8.21 Hz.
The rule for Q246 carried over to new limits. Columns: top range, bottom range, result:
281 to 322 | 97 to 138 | 1.19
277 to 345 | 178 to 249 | 1.40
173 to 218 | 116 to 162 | 0.72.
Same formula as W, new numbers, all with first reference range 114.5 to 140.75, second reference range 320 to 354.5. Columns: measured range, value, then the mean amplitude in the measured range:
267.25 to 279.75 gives -0.82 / 103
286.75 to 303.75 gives -2.66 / 113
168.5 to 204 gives 8.54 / 71.3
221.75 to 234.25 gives 1.07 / 87.2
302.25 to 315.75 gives -1.18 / 106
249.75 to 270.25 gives -0.36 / 98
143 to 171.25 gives -0.26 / 94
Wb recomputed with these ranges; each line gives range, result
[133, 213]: 80.1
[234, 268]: 96.4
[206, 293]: 93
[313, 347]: 102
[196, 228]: 67.4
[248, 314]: 105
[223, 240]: 88.9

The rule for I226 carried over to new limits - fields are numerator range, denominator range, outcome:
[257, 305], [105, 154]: 1.16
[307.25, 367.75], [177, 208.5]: 1.57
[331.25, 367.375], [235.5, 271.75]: 1.03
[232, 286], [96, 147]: 1.08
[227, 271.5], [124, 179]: 1.03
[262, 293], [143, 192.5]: 1.20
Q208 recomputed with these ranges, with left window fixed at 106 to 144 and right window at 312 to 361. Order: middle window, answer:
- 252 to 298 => -3.0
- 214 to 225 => 1.9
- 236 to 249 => 0.2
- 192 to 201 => 3.6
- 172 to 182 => 1.1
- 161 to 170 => 0.0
